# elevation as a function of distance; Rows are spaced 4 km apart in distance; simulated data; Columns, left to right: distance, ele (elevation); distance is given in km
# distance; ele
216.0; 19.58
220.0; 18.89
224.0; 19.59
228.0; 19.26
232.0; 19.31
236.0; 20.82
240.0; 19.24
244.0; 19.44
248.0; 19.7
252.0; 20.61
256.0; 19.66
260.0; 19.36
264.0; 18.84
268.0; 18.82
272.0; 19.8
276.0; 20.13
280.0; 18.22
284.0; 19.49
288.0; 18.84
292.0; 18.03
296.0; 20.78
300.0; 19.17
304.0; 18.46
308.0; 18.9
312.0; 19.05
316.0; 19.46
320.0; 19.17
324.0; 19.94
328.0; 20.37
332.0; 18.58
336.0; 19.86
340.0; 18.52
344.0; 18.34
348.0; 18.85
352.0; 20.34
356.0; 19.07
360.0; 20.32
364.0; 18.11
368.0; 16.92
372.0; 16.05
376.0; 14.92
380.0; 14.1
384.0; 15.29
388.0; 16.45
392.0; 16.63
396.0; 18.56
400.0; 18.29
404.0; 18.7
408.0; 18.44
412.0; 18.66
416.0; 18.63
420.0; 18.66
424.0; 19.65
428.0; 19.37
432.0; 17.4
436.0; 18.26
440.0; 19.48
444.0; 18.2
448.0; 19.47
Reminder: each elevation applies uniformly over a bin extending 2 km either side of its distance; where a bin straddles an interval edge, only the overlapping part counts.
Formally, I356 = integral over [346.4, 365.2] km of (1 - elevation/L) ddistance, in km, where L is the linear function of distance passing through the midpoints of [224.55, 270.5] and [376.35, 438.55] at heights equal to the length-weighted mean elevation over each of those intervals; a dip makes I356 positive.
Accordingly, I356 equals -1.1 km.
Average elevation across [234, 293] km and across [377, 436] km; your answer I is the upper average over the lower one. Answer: 0.91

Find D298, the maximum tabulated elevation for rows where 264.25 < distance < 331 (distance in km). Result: 20.78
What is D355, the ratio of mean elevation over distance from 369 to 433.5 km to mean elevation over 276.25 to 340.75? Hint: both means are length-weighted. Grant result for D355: 0.9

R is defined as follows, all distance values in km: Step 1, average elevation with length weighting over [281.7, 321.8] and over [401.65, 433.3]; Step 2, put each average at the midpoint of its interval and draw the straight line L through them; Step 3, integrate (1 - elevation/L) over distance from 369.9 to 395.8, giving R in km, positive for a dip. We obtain 4.19 km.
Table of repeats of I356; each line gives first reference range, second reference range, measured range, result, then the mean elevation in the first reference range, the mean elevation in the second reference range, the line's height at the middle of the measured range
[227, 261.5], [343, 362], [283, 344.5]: 1.08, 19.7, 19.4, 19.5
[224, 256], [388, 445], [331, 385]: 2.97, 19.8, 18.4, 18.9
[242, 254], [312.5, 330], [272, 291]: 0.61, 19.9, 19.7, 19.8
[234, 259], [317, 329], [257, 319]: 2.03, 19.9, 19.8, 19.8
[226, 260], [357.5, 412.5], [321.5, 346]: -1.53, 19.7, 17.2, 18.1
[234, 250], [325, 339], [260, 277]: 0.32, 19.8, 19.6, 19.7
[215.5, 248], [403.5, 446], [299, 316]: 0.22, 19.5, 18.7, 19.2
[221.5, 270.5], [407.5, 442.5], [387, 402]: 1.05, 19.5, 18.7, 18.9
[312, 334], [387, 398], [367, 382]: 2.06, 19.5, 17.3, 17.8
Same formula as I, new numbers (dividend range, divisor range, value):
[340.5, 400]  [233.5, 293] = 0.90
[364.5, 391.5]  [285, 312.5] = 0.83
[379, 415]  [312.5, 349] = 0.90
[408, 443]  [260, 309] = 0.98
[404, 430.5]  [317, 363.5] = 0.97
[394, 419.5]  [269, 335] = 0.96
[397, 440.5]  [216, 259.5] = 0.95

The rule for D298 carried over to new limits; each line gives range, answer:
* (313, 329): 20.37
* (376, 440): 19.65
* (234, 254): 20.82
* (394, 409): 18.7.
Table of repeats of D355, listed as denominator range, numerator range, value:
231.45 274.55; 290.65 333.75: 0.98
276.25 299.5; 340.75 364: 1.00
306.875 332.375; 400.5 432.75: 0.96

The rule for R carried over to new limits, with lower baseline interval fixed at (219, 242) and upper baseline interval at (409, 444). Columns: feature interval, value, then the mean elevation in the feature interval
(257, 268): 0.2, 19.1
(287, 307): 0.2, 19.1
